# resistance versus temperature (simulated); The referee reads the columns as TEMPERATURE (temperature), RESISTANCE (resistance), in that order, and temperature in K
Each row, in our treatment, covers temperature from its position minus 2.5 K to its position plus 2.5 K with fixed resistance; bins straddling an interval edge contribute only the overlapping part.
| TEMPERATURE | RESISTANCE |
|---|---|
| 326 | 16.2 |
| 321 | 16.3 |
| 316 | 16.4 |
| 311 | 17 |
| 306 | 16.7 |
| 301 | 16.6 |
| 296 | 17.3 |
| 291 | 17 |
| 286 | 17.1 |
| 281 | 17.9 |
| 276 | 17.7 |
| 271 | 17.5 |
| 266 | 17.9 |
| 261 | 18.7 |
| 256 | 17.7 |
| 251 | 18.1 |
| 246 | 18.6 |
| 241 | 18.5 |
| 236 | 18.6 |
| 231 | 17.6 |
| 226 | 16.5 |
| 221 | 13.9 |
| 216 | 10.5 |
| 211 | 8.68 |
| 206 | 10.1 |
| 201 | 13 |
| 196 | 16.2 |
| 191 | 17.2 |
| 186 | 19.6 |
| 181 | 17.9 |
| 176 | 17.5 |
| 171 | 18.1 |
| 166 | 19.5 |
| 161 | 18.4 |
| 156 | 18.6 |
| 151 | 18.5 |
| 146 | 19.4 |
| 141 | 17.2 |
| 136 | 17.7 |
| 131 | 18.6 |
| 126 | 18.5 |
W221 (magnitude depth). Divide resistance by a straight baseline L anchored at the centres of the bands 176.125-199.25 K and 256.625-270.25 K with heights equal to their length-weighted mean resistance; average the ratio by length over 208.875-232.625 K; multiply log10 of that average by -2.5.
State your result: 0.31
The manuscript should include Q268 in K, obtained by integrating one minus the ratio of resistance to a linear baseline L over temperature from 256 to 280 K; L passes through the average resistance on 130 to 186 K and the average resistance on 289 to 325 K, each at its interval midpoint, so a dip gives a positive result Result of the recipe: -1.07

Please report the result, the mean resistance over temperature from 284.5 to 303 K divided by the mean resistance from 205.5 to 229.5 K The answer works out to 1.38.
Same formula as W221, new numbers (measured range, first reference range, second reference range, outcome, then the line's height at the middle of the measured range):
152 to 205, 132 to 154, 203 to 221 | -0.224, 14.2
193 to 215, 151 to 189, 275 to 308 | 0.448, 18.1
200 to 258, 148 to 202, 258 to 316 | 0.160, 17.6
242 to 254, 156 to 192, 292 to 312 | -0.049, 17.5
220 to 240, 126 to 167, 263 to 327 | 0.043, 17.7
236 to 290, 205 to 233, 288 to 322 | -0.207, 14.9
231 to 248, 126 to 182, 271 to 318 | -0.051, 17.6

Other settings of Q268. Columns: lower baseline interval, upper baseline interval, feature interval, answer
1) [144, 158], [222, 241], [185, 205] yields 2.5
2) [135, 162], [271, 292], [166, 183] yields 0.1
